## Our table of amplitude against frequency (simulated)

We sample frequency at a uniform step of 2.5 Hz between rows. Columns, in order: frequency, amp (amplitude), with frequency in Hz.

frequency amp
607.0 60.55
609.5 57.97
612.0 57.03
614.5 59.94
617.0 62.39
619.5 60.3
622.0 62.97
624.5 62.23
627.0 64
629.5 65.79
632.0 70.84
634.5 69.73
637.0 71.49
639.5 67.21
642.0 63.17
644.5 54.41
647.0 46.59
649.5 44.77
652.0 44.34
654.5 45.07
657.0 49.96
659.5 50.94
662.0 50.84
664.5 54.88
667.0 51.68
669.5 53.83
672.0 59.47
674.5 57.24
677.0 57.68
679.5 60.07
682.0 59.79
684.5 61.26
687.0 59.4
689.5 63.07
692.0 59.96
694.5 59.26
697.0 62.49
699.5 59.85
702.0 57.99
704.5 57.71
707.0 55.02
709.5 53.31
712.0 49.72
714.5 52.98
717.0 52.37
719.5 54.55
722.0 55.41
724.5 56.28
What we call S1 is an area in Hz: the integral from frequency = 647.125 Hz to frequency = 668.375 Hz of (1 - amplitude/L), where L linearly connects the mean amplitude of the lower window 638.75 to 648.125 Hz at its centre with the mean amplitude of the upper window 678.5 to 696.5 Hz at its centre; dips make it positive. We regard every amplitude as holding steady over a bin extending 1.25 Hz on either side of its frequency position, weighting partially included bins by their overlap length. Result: 3.46 Hz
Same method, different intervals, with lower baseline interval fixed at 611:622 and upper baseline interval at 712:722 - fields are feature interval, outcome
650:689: 1.4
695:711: -1.0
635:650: -0.2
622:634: -1.2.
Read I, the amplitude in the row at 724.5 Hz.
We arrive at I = 56.28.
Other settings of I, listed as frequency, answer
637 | 71.49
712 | 49.72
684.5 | 61.26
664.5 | 54.88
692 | 59.96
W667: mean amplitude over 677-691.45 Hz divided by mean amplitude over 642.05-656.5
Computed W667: 1.2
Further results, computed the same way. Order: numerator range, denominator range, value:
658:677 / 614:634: 0.85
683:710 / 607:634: 0.95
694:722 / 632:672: 1.01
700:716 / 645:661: 1.15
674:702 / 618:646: 0.93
